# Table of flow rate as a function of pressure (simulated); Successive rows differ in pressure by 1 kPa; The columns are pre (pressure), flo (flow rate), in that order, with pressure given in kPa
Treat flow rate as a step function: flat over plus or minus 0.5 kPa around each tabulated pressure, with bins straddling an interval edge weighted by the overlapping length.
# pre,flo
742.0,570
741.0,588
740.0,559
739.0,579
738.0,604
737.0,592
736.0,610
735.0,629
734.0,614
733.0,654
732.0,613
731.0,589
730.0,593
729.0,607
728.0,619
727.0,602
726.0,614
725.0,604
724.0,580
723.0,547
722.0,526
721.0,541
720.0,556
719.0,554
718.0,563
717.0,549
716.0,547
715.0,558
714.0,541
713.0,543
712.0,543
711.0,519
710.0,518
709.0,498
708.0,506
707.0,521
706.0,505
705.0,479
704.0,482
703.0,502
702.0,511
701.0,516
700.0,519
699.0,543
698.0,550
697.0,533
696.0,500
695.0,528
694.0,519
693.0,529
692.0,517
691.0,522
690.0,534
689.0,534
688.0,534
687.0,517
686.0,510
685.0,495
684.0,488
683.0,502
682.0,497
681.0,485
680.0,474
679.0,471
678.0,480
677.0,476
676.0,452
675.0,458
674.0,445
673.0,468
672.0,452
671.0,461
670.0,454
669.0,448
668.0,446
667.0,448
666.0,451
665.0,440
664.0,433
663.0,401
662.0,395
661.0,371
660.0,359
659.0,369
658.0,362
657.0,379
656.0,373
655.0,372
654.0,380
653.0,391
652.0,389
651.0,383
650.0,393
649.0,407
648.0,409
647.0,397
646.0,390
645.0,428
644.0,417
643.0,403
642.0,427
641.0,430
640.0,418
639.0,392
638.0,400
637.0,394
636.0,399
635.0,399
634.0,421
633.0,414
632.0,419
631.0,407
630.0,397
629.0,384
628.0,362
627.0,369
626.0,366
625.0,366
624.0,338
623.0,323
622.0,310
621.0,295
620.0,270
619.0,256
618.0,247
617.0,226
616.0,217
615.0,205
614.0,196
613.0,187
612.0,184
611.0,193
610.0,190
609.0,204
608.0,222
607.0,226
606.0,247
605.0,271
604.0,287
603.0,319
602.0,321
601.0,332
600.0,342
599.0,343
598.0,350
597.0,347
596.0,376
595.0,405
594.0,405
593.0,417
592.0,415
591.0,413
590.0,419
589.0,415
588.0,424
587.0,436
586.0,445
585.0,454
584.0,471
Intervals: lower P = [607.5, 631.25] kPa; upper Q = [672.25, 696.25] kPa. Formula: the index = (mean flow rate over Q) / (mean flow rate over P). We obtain 1.78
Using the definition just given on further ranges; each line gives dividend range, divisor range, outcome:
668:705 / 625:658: 1.25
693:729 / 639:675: 1.31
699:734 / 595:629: 1.94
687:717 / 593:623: 1.88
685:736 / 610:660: 1.56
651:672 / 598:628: 1.49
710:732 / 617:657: 1.51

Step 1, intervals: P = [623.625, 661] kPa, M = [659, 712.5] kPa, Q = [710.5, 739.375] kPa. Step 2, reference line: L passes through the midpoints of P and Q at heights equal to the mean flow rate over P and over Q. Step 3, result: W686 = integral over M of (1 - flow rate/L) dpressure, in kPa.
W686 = 0.64 kPa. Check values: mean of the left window 392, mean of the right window 579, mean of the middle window 485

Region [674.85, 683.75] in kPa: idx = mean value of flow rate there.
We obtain 478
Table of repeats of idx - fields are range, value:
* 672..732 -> 526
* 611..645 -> 340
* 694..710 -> 513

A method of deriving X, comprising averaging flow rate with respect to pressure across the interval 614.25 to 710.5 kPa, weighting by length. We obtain 428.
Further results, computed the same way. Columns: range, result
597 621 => 256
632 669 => 403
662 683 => 457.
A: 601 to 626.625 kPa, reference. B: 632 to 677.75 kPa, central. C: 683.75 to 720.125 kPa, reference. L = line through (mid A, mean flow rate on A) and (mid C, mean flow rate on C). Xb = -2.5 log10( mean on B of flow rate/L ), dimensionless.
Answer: -0.09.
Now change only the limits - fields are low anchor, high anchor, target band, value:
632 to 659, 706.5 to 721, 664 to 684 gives -0.02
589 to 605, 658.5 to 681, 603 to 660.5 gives 0.19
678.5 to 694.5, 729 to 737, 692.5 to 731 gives 0.05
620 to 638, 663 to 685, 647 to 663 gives 0.11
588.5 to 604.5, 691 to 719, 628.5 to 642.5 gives 0.05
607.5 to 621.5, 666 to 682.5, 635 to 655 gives -0.17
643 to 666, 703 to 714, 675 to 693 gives -0.09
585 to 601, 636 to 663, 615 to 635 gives 0.18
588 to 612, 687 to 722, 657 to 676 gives 0.07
